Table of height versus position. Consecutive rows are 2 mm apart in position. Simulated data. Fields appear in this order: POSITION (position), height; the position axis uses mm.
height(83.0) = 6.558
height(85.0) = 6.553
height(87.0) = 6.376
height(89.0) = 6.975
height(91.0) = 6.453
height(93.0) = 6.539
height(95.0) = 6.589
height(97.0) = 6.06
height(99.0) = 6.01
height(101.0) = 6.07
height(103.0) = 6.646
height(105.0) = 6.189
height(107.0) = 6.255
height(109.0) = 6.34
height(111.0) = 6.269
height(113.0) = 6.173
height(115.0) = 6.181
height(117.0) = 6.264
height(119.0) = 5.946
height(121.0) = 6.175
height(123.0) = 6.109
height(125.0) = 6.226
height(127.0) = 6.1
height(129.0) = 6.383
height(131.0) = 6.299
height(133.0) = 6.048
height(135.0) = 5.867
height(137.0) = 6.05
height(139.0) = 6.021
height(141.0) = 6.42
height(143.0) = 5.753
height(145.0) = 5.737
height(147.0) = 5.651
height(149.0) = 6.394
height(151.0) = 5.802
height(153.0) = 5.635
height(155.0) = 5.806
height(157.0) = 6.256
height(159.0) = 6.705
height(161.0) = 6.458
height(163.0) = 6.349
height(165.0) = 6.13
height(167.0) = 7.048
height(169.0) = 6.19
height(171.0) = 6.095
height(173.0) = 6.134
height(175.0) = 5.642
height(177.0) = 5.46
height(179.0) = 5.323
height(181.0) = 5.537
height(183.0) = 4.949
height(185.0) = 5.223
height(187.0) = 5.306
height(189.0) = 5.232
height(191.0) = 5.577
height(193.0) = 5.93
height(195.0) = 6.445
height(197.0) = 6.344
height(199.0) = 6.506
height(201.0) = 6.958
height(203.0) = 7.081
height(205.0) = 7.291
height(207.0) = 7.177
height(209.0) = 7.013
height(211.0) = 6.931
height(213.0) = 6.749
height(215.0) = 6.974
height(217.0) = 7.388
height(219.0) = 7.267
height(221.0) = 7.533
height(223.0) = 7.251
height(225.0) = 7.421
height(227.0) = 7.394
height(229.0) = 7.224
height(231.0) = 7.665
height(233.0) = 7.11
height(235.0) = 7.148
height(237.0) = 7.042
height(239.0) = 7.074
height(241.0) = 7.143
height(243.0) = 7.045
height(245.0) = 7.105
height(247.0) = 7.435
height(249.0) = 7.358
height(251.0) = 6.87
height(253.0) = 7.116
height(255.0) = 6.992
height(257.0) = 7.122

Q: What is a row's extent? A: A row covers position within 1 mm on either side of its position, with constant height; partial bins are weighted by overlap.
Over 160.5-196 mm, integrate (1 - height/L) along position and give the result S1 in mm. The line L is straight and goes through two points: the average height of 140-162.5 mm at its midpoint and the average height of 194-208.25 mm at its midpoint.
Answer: 3.5 mm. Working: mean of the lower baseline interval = 6.06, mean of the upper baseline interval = 6.83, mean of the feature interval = 5.83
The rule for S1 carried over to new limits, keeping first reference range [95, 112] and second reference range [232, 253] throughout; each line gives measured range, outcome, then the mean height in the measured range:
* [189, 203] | 1.16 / 6.27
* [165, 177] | 0.95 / 6.15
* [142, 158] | 1.63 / 5.88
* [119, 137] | 0.76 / 6.13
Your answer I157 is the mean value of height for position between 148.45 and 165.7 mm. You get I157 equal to 6.17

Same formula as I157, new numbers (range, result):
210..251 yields 7.2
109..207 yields 6.09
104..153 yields 6.1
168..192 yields 5.56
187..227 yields 6.77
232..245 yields 7.09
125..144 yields 6.11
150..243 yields 6.5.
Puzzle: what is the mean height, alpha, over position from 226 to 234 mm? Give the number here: 7.35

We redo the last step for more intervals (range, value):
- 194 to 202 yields 6.56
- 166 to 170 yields 6.62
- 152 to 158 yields 5.9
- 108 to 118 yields 6.25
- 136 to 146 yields 6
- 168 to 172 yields 6.14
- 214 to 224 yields 7.28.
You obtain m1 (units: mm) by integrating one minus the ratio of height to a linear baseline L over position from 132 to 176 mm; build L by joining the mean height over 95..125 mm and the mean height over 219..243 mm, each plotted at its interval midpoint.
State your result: 3.3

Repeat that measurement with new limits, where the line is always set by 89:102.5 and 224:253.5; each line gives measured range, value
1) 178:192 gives 3.2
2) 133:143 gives 0.8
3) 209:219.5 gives 0.0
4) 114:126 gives 0.6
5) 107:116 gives 0.3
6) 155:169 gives 0.7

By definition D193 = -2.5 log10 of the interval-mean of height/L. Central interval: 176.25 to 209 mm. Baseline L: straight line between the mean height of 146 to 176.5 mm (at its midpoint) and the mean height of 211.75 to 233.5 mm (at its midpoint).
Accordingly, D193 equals 0.12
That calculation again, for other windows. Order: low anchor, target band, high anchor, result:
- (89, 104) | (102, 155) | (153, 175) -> 0.04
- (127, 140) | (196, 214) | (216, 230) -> 0.03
